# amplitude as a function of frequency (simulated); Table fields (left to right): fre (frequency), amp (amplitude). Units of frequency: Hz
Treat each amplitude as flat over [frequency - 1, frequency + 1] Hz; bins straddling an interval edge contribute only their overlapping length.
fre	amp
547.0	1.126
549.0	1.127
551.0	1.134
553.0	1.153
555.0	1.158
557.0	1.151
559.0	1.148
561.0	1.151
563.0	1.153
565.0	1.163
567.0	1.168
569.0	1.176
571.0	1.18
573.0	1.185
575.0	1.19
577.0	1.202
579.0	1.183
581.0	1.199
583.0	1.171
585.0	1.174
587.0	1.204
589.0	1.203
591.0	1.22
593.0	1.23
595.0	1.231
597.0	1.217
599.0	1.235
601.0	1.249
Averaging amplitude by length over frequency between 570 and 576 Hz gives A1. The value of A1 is 1.19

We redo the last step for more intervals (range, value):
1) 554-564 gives 1.15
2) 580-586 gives 1.18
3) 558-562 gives 1.15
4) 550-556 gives 1.15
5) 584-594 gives 1.21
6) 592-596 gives 1.23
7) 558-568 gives 1.16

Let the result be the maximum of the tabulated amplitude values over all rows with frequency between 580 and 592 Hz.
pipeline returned 1.22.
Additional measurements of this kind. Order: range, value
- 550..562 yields 1.158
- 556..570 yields 1.176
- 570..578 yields 1.202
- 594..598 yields 1.231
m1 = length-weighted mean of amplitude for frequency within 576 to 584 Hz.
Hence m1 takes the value 1.19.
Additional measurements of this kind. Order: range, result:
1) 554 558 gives 1.15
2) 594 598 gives 1.22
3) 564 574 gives 1.17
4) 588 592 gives 1.21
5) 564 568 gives 1.17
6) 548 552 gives 1.13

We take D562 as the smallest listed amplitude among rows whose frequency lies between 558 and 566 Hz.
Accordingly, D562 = 1.148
